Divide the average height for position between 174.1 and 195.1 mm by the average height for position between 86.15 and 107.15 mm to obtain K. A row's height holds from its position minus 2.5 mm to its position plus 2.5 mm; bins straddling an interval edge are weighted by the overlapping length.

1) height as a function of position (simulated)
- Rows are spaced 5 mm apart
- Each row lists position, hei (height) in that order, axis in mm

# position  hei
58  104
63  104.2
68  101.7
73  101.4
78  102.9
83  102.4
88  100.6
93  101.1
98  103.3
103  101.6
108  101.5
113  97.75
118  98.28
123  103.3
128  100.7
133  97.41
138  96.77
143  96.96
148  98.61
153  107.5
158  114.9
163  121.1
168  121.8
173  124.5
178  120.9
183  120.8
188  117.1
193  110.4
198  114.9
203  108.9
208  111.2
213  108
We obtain 1.2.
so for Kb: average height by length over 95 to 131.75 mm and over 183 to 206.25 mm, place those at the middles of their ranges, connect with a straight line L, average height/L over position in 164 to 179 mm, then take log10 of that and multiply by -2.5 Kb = -0.12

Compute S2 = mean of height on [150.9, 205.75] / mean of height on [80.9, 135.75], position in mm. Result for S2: 1.16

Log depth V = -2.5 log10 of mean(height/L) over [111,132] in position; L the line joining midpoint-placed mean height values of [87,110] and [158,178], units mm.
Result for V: 0.09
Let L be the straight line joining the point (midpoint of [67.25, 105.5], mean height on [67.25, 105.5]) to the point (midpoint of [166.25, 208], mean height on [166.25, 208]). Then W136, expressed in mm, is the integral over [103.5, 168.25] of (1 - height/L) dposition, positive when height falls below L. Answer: 3.4 mm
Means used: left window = 102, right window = 117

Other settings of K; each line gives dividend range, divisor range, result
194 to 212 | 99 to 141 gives 1.12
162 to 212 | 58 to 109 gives 1.14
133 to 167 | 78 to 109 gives 1.04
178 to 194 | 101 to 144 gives 1.18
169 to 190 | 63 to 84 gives 1.18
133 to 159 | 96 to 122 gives 1.01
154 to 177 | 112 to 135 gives 1.20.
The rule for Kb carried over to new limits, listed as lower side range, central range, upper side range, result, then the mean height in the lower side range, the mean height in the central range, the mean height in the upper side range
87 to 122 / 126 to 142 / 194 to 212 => 0.06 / 101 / 98.1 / 111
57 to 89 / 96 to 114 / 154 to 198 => 0.06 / 102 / 101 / 118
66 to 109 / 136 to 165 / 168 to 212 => 0.05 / 102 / 106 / 116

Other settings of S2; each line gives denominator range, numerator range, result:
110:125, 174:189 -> 1.21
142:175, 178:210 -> 1.02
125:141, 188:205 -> 1.14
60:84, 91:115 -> 0.99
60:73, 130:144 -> 0.95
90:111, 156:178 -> 1.19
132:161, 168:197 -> 1.16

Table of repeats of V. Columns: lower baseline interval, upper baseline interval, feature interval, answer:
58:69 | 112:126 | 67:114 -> 0.002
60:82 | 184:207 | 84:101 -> 0.028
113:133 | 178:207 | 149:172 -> -0.074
